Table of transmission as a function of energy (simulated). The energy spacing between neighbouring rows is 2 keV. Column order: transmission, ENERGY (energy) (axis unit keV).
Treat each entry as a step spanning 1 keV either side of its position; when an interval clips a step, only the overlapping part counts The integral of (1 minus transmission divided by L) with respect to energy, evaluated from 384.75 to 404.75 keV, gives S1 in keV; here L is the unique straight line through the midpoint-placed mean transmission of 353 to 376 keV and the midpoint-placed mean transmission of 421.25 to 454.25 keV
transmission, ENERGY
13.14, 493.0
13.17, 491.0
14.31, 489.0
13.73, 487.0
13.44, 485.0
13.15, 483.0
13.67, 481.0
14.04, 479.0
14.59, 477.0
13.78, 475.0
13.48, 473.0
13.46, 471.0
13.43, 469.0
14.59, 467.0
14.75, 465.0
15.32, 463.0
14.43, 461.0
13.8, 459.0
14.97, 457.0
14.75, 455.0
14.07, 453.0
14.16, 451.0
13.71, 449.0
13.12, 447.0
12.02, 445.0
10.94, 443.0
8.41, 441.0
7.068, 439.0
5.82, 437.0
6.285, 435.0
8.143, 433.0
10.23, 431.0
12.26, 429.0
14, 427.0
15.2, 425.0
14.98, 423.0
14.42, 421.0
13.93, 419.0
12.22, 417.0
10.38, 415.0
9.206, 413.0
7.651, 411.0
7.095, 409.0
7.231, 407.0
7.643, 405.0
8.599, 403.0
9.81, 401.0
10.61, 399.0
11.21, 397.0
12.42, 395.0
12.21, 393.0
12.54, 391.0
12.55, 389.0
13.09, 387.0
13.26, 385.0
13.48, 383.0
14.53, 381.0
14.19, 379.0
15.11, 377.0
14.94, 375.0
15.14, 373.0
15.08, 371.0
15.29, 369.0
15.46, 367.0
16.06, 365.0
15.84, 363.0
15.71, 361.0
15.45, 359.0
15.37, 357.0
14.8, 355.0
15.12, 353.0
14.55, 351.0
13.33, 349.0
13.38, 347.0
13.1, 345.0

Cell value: 3.4 keV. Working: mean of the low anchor 15.4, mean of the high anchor 11.4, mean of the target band 11.4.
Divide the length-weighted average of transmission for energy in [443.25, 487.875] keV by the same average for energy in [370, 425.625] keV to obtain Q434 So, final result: 1.15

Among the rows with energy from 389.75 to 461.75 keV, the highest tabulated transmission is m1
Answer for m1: 15.2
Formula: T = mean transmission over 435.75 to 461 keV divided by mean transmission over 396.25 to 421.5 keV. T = 1.21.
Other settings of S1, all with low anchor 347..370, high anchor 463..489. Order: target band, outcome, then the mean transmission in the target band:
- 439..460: 2.17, 12.7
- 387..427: 9.40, 11.2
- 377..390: 1.06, 13.6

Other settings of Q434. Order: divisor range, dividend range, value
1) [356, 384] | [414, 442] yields 0.72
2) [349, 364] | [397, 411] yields 0.57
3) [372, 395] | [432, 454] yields 0.76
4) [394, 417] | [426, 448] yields 1.05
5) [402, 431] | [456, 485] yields 1.28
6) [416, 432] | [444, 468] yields 1.05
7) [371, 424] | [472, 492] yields 1.15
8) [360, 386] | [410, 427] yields 0.83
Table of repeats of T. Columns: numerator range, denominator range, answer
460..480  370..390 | 1.00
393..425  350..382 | 0.71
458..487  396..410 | 1.57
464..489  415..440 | 1.24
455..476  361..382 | 0.94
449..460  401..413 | 1.80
